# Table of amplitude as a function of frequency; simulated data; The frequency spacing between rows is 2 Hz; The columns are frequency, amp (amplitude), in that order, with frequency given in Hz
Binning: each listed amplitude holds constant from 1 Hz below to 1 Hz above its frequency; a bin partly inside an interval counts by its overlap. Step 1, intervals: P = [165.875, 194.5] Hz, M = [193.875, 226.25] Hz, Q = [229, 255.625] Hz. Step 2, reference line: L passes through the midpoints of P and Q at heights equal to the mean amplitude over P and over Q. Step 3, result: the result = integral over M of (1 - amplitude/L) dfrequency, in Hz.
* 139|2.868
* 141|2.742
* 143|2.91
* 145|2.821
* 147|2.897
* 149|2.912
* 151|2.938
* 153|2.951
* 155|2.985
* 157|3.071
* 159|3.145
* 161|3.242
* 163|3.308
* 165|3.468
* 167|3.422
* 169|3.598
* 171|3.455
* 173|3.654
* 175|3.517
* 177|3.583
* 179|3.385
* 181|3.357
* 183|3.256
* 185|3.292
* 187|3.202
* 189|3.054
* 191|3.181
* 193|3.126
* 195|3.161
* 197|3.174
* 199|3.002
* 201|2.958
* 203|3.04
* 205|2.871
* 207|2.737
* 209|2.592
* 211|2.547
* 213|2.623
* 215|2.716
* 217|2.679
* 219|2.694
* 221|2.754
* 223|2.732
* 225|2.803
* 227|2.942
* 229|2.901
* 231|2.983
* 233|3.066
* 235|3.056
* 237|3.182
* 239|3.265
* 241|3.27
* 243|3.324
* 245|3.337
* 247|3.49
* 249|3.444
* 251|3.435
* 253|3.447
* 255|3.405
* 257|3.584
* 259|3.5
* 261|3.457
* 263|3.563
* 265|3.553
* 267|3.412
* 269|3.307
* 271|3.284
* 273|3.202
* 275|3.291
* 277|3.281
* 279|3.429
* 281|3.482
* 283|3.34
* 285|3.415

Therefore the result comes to 4.8 Hz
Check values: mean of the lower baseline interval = 3.36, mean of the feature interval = 2.82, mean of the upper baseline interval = 3.27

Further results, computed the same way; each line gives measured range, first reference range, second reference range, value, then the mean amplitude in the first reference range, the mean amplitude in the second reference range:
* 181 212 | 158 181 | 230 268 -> 3.48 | 3.43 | 3.36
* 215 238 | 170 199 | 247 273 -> 3.39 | 3.3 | 3.44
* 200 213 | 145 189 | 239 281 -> 2.11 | 3.25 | 3.4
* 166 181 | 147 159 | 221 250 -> -2.45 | 2.98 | 3.12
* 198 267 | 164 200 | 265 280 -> 4.93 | 3.33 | 3.33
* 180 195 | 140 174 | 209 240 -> -0.95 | 3.15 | 2.85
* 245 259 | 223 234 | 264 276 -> -1.34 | 2.92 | 3.34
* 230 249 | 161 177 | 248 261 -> 1.31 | 3.48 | 3.47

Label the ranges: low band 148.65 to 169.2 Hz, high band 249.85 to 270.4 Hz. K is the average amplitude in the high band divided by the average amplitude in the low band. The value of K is 1.09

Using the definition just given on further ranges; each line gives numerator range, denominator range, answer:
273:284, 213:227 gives 1.22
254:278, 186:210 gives 1.13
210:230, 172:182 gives 0.78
